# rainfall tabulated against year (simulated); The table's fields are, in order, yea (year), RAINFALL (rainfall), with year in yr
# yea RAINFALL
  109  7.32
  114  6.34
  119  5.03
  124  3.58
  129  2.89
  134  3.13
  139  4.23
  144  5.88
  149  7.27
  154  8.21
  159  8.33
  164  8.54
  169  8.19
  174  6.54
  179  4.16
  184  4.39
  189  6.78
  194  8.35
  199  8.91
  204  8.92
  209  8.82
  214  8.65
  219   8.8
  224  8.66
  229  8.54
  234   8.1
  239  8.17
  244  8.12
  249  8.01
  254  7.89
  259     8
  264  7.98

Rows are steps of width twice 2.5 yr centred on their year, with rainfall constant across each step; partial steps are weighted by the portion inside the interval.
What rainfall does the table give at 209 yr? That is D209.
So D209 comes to 8.82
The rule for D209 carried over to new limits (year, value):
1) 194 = 8.35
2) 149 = 7.27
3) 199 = 8.91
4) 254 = 7.89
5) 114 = 6.34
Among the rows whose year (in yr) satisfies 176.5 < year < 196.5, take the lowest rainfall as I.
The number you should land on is 4.16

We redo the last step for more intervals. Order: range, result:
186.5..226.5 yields 6.78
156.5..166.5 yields 8.33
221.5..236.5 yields 8.1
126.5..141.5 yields 2.89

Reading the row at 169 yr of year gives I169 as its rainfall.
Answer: 8.19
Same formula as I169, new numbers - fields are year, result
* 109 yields 7.32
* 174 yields 6.54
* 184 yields 4.39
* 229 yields 8.54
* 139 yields 4.23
